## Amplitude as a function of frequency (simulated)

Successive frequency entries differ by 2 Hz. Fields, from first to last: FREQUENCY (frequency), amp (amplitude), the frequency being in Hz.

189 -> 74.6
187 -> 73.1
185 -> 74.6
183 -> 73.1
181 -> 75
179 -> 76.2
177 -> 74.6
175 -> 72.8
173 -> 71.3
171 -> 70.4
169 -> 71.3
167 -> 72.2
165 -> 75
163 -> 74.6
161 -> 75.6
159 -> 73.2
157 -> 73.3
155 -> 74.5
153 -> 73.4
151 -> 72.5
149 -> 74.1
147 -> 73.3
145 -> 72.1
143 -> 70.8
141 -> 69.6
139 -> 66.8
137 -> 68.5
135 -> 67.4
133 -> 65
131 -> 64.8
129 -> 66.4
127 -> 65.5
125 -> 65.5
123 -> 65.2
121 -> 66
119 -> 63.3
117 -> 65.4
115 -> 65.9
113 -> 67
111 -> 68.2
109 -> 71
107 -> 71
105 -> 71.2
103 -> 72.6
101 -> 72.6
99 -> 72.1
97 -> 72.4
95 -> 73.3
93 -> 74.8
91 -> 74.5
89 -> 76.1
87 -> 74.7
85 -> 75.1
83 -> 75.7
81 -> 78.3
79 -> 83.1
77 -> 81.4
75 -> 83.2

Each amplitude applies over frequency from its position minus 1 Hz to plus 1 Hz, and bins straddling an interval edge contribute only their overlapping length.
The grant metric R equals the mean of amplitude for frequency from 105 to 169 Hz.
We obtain 69.6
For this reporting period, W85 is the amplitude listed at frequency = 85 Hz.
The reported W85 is 75.1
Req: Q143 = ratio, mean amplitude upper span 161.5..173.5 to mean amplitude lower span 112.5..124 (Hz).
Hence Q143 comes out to 1.11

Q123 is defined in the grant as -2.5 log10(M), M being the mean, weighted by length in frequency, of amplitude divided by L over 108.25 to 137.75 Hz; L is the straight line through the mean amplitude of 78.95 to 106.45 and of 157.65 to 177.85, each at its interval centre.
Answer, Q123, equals 0.12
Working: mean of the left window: 74.4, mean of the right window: 73.1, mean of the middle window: 66.3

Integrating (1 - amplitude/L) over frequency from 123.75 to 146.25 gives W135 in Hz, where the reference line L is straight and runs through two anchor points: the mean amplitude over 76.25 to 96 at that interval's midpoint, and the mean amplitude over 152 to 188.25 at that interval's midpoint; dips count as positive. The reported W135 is 2.2 Hz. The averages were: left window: 76.6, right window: 73.6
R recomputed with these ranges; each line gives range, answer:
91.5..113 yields 71.8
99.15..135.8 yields 67.6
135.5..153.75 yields 71.1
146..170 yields 73.6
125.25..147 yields 67.9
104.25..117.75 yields 68.5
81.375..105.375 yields 73.9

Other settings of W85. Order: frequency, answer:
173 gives 71.3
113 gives 67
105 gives 71.2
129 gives 66.4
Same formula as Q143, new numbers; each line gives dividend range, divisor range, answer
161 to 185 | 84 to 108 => 1.00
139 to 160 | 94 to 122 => 1.04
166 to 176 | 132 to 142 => 1.06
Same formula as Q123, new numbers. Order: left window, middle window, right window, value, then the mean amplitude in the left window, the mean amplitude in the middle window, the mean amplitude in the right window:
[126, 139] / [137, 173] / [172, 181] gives -0.034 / 66.3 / 72.4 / 73.9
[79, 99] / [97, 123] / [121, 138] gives 0.026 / 75.2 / 68.9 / 66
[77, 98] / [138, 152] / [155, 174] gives 0.038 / 76.1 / 71.3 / 73.1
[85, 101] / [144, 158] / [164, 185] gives 0.002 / 74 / 73.3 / 73.3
